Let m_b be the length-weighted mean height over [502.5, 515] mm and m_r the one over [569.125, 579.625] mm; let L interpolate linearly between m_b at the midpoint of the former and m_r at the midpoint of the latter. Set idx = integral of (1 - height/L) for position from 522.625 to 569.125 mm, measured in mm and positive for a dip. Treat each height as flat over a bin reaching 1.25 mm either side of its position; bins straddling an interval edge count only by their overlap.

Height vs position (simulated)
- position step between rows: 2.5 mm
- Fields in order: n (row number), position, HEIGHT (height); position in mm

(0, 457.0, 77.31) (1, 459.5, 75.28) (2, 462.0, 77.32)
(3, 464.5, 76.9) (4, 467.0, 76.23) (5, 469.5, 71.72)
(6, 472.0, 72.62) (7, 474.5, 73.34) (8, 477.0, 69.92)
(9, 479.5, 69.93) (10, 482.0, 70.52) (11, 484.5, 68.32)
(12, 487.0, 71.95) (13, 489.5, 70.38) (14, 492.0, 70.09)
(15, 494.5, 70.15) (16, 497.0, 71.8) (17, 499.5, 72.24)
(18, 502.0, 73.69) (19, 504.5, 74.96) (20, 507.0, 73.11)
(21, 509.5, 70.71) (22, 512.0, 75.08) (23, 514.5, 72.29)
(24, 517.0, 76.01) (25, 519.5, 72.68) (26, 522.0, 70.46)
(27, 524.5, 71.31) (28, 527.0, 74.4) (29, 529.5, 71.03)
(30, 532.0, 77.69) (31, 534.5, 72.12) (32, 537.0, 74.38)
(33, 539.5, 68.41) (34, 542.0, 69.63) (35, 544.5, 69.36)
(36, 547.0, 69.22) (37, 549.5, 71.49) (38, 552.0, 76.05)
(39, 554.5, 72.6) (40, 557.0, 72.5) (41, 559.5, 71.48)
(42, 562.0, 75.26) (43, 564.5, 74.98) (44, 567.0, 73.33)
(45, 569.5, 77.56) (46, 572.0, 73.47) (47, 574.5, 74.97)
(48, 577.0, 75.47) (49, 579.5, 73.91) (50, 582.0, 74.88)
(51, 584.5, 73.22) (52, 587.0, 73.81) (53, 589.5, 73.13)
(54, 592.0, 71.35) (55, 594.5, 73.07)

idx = 1.1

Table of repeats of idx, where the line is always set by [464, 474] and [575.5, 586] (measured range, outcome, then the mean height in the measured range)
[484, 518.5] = 0.9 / 72.3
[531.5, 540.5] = 0.2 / 72.9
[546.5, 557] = 0.2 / 72.6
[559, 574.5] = 0.0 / 74.5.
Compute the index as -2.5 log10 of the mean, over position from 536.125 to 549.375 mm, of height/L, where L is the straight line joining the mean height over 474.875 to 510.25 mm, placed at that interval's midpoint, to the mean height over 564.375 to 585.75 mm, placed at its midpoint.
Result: 0.05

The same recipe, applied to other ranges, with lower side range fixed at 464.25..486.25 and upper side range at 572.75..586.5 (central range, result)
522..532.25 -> 0.01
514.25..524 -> 0.00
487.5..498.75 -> 0.02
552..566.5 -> 0.01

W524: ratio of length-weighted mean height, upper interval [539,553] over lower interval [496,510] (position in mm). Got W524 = 0.97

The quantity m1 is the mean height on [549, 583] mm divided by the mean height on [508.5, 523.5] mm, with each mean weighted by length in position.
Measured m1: 1.02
